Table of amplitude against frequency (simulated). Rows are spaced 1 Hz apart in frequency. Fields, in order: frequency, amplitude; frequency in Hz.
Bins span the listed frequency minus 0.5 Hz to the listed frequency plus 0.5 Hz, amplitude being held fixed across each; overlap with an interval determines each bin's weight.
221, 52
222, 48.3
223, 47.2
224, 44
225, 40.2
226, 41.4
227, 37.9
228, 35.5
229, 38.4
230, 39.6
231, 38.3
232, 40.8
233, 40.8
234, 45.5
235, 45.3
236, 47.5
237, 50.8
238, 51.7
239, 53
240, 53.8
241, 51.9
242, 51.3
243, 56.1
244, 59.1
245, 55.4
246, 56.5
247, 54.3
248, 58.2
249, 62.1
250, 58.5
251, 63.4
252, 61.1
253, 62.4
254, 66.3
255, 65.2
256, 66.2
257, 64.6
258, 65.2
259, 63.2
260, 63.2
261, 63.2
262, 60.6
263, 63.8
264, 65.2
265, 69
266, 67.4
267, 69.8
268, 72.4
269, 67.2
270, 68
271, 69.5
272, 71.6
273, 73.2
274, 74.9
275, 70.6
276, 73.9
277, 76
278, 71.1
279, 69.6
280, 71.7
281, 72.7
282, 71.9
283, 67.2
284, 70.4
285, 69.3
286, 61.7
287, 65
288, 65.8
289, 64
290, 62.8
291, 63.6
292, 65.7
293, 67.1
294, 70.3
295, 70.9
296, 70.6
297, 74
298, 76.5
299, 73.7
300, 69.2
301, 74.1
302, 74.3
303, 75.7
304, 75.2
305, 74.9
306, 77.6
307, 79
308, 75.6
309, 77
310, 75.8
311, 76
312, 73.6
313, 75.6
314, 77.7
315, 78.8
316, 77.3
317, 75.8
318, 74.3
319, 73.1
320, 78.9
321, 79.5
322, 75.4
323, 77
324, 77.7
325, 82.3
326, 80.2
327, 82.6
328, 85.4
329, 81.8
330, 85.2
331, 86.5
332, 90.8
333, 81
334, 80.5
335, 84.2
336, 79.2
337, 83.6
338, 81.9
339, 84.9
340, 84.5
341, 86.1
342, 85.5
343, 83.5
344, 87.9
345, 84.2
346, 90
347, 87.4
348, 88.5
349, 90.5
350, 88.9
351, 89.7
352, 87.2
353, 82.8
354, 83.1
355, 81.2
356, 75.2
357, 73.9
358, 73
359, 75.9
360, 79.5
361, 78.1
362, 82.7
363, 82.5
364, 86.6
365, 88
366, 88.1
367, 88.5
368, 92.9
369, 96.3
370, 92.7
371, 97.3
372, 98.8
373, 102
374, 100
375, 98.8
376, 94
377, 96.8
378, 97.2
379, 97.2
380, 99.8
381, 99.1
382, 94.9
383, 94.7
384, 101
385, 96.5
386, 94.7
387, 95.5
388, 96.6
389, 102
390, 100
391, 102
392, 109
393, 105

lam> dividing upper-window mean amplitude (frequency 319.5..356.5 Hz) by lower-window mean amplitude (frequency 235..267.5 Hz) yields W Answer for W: 1.40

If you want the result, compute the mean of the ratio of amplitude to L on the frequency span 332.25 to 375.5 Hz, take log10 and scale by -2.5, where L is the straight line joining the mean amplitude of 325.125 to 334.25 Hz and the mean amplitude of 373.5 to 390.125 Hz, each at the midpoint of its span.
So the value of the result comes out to 0.048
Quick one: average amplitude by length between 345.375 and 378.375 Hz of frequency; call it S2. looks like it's 88.1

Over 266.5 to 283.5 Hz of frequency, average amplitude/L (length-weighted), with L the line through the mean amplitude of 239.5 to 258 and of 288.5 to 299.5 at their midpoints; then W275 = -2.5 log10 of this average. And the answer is -0.10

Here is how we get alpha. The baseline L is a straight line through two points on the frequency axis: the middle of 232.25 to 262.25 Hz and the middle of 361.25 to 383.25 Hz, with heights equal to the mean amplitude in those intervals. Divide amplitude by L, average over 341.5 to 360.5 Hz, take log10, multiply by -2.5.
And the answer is 0.05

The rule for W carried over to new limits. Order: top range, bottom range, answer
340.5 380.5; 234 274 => 1.44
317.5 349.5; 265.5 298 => 1.19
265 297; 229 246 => 1.42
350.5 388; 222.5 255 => 1.79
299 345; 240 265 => 1.31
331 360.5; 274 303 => 1.20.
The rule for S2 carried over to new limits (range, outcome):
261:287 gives 69.3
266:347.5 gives 75.8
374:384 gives 97.3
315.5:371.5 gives 83.4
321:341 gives 82.4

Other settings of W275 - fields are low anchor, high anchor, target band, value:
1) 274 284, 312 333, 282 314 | 0.056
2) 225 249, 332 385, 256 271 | -0.163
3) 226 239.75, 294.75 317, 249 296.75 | -0.117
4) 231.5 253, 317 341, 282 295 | 0.029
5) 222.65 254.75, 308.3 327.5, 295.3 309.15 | -0.041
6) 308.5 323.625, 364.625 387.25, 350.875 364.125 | 0.121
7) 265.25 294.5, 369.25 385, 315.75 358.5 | 0.044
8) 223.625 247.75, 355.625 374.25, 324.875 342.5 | -0.087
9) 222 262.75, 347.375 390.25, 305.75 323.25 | -0.030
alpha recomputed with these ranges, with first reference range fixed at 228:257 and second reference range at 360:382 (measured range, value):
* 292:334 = -0.03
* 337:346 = -0.02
